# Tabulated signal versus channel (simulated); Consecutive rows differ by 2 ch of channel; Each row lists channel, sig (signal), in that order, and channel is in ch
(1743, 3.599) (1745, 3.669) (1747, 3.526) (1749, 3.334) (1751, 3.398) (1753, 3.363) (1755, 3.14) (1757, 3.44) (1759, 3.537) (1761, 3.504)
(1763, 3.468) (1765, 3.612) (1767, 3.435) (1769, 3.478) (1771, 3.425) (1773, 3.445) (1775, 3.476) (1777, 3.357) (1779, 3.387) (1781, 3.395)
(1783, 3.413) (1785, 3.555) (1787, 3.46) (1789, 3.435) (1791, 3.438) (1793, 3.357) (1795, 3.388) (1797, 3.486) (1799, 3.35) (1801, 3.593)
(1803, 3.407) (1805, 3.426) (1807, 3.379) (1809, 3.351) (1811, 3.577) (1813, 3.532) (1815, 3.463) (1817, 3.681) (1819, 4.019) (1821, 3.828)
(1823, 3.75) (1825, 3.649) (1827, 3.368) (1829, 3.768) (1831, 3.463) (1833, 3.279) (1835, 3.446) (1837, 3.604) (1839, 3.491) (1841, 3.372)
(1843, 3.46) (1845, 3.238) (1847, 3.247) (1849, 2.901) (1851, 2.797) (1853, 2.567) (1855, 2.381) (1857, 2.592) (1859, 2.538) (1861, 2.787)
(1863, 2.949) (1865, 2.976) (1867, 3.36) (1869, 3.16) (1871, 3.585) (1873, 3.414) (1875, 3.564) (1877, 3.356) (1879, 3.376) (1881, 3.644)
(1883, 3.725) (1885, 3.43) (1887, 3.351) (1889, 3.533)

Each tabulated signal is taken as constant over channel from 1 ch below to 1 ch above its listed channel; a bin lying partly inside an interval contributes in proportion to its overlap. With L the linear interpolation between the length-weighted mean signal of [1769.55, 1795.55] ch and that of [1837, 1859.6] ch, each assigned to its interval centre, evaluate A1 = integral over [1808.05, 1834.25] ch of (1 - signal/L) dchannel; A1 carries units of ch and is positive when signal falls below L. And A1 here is -3.5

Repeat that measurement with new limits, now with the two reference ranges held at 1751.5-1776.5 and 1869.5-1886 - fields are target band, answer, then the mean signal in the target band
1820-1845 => -0.36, 3.53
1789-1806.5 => 0.15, 3.43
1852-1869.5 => 3.46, 2.8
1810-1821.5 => -0.69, 3.68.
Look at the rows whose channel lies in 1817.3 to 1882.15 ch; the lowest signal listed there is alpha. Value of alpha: 2.381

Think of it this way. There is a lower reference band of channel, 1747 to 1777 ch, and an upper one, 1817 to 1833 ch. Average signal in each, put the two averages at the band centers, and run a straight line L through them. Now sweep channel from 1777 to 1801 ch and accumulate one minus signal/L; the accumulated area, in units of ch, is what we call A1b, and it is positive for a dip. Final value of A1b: 0.7 ch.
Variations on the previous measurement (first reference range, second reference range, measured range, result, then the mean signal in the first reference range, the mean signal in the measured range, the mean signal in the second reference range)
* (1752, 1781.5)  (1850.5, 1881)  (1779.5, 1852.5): -4.7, 3.43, 3.45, 3.05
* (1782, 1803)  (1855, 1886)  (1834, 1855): 0.7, 3.45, 3.17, 3.2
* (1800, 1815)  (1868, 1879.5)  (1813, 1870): 3.0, 3.47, 3.26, 3.41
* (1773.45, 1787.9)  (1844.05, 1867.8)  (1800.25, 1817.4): -1.4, 3.43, 3.48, 2.86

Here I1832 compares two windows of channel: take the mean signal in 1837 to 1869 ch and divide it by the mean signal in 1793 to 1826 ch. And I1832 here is 0.8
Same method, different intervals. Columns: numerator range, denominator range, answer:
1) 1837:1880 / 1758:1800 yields 0.90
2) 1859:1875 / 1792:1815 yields 0.92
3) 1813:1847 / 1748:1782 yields 1.04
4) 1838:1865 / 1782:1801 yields 0.86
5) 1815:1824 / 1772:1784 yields 1.11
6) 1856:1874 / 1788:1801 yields 0.89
